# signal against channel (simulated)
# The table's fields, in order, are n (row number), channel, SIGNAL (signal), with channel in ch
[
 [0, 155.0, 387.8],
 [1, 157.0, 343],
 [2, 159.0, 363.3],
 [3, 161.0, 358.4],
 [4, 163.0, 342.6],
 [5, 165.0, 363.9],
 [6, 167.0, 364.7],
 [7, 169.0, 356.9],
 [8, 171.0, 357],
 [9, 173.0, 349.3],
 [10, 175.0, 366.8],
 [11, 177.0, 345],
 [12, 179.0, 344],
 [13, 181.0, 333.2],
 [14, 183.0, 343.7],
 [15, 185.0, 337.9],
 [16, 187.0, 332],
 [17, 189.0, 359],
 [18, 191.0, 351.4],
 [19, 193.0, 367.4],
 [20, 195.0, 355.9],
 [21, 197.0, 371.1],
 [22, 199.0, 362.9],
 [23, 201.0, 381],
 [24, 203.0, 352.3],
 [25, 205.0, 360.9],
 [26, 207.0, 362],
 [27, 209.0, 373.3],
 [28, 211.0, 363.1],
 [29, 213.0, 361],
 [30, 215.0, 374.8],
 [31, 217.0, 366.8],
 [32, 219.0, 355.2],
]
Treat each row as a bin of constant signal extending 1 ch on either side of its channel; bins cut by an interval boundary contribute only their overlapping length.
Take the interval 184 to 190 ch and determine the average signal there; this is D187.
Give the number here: 343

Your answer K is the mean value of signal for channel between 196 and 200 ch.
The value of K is 367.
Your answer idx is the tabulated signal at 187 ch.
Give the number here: 332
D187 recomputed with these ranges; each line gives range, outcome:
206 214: 365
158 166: 357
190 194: 359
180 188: 337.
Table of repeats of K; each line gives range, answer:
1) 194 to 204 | 365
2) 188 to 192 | 355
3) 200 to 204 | 367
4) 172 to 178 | 354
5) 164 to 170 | 362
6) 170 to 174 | 353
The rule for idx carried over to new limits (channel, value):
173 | 349.3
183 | 343.7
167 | 364.7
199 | 362.9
